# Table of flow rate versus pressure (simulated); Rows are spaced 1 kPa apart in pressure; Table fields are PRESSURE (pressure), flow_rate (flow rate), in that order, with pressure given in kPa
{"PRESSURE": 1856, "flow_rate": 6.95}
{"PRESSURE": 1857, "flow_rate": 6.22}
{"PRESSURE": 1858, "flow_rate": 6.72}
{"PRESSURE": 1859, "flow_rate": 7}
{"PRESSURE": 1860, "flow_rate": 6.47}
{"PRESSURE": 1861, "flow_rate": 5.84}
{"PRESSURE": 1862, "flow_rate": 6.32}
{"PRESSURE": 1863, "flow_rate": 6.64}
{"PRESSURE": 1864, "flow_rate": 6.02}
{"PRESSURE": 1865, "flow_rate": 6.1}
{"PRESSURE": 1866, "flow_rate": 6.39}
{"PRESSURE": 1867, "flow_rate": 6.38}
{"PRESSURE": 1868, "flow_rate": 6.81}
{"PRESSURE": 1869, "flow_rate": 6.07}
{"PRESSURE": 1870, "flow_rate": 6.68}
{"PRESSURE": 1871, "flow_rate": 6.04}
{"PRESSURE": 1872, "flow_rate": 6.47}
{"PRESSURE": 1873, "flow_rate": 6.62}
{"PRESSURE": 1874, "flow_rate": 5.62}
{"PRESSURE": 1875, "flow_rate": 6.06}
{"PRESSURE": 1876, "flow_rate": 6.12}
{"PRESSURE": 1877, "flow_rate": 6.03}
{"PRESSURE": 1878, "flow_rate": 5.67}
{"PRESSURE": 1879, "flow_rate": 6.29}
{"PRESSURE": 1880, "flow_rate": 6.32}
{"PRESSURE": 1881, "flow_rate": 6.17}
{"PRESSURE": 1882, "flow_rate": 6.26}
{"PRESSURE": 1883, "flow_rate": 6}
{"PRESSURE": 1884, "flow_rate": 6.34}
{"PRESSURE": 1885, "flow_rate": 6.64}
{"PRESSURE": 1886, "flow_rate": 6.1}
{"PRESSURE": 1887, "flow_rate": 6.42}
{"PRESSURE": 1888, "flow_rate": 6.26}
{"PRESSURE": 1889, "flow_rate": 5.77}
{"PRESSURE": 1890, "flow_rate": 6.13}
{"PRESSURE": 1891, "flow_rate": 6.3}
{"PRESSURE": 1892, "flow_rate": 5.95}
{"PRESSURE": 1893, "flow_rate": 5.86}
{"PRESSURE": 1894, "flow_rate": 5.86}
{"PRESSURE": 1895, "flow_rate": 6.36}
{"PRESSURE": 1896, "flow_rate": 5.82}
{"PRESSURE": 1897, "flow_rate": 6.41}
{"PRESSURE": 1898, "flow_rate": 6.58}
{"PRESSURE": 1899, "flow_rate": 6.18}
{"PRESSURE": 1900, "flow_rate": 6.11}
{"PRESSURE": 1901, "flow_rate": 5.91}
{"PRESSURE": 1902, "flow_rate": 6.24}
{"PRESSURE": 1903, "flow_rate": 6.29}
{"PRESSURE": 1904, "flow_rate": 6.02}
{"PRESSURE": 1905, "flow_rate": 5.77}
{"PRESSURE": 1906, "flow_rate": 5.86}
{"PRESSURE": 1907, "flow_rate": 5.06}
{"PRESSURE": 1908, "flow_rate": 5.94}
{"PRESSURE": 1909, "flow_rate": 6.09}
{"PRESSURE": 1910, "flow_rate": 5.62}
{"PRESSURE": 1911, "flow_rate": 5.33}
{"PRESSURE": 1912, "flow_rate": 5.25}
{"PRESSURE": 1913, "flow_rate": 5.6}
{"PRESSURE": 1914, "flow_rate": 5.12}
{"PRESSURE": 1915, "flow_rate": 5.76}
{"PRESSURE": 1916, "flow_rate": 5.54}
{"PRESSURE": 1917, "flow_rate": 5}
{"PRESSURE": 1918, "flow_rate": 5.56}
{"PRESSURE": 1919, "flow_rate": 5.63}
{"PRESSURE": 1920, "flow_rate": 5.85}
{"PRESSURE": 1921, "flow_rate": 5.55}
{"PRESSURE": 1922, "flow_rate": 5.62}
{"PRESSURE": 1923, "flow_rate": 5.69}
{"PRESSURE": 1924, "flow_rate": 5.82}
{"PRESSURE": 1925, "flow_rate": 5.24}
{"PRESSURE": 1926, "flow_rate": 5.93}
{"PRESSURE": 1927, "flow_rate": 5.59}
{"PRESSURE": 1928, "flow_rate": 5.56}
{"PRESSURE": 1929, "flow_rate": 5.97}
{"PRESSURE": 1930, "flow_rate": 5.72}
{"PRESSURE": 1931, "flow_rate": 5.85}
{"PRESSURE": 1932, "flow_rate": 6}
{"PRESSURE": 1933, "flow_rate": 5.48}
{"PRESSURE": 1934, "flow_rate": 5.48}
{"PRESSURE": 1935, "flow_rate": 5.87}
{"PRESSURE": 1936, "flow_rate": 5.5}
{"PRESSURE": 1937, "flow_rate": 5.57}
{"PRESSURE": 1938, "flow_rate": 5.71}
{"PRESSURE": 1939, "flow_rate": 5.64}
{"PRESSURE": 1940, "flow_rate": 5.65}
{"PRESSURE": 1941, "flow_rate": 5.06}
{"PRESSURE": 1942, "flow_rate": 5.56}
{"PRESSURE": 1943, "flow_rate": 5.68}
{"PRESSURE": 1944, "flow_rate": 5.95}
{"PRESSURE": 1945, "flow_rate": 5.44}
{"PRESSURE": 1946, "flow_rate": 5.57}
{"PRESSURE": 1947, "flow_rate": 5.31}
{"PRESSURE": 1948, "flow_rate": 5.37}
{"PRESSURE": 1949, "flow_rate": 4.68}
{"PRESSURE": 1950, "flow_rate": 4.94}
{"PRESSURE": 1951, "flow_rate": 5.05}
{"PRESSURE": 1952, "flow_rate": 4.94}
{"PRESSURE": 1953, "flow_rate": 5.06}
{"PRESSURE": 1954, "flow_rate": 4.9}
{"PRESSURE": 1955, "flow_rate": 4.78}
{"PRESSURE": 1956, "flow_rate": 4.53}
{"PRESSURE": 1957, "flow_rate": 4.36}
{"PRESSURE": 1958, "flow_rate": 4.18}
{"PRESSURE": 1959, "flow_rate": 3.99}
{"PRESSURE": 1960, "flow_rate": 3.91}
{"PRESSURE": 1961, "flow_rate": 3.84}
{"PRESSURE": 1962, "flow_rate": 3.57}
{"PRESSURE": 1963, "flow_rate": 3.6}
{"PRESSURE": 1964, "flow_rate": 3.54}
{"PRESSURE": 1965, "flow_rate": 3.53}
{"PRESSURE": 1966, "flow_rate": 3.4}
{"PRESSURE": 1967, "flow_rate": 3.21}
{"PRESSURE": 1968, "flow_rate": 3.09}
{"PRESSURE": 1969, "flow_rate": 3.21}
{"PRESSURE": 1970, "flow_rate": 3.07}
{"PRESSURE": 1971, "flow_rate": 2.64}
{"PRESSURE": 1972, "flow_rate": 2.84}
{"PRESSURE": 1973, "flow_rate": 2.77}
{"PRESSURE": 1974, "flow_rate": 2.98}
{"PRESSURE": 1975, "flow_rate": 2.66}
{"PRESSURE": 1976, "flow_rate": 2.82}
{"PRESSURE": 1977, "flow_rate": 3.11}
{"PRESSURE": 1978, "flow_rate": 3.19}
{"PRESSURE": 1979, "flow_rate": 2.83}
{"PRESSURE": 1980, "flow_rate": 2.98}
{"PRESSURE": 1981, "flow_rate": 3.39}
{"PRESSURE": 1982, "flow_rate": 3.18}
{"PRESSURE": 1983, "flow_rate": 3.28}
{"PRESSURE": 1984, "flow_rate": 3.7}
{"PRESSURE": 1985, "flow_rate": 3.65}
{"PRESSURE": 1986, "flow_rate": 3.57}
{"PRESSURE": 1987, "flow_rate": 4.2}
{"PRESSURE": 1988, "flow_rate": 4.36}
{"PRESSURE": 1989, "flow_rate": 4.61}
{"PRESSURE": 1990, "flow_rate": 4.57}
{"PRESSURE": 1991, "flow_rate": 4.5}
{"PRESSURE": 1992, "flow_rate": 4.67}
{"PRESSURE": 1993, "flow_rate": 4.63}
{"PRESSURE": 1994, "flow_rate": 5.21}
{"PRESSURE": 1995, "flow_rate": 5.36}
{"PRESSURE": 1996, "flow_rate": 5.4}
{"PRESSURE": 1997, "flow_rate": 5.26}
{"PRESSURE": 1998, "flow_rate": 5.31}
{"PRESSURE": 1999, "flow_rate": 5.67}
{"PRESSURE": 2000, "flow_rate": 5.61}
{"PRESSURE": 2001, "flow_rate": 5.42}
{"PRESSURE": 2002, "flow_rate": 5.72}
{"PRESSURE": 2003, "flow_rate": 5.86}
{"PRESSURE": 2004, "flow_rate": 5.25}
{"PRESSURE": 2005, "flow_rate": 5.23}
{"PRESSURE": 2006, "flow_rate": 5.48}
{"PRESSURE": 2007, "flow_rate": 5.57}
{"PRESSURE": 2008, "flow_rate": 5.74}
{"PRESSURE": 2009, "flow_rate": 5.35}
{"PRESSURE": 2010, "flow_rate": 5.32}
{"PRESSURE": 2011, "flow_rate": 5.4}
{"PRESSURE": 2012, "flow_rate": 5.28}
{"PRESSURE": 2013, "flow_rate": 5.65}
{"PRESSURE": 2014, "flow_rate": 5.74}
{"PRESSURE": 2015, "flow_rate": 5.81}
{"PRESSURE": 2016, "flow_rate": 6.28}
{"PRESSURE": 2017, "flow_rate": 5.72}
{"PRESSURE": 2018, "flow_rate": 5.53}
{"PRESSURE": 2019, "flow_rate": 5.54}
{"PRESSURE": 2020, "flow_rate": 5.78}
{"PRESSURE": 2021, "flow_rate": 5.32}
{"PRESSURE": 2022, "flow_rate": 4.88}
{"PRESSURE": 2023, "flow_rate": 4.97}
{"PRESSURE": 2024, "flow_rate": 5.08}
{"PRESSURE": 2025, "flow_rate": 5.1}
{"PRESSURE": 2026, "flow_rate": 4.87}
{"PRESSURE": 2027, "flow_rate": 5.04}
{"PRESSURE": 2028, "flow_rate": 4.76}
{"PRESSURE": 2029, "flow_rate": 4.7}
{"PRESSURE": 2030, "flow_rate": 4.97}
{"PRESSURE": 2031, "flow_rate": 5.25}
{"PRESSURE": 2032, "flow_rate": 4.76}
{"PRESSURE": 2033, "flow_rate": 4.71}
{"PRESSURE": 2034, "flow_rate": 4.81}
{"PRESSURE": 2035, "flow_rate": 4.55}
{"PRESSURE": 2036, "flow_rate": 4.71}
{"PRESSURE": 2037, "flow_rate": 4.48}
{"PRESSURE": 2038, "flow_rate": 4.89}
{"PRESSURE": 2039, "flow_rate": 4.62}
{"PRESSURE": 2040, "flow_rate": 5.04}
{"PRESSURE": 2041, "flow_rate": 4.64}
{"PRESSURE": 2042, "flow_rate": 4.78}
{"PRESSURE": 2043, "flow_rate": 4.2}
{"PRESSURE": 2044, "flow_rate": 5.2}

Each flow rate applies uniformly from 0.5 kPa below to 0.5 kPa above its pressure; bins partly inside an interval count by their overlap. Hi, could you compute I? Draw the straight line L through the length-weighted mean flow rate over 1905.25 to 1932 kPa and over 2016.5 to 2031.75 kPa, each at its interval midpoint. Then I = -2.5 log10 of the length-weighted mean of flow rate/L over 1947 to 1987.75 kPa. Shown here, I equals 0.402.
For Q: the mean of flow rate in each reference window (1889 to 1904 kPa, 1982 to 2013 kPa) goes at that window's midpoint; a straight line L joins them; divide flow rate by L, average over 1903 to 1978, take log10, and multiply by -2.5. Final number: 0.159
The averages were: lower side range 6.13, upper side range 4.95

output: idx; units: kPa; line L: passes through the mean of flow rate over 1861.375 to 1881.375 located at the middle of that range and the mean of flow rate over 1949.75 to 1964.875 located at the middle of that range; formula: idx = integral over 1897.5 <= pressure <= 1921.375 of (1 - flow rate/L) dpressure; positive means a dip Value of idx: -1.6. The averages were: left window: 6.24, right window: 4.32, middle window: 5.75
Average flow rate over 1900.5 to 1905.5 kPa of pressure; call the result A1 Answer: 6.05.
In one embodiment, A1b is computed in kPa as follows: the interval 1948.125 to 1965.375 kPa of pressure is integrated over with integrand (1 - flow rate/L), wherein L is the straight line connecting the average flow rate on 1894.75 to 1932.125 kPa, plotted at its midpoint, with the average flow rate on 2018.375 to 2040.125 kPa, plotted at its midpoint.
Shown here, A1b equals 3.5 kPa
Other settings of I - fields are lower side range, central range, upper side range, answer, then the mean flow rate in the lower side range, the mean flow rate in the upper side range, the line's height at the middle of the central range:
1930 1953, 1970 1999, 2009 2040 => 0.34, 5.46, 5.15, 5.3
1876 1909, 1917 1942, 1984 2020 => 0.03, 6.09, 5.2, 5.79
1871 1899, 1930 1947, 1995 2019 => 0.05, 6.16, 5.54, 5.89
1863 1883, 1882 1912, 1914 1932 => -0.02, 6.22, 5.64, 5.94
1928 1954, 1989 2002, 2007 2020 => 0.09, 5.47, 5.62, 5.58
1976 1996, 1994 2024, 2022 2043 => -0.25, 3.95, 4.82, 4.38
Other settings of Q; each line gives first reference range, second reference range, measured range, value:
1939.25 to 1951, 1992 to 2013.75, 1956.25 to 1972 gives 0.456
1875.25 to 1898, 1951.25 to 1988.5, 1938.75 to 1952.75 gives -0.224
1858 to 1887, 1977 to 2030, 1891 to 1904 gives -0.021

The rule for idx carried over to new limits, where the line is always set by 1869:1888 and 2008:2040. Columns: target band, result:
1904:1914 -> 0.6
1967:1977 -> 4.7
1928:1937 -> 0.2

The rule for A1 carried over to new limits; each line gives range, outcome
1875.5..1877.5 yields 6.08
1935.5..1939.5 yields 5.61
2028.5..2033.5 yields 4.88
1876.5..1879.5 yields 6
